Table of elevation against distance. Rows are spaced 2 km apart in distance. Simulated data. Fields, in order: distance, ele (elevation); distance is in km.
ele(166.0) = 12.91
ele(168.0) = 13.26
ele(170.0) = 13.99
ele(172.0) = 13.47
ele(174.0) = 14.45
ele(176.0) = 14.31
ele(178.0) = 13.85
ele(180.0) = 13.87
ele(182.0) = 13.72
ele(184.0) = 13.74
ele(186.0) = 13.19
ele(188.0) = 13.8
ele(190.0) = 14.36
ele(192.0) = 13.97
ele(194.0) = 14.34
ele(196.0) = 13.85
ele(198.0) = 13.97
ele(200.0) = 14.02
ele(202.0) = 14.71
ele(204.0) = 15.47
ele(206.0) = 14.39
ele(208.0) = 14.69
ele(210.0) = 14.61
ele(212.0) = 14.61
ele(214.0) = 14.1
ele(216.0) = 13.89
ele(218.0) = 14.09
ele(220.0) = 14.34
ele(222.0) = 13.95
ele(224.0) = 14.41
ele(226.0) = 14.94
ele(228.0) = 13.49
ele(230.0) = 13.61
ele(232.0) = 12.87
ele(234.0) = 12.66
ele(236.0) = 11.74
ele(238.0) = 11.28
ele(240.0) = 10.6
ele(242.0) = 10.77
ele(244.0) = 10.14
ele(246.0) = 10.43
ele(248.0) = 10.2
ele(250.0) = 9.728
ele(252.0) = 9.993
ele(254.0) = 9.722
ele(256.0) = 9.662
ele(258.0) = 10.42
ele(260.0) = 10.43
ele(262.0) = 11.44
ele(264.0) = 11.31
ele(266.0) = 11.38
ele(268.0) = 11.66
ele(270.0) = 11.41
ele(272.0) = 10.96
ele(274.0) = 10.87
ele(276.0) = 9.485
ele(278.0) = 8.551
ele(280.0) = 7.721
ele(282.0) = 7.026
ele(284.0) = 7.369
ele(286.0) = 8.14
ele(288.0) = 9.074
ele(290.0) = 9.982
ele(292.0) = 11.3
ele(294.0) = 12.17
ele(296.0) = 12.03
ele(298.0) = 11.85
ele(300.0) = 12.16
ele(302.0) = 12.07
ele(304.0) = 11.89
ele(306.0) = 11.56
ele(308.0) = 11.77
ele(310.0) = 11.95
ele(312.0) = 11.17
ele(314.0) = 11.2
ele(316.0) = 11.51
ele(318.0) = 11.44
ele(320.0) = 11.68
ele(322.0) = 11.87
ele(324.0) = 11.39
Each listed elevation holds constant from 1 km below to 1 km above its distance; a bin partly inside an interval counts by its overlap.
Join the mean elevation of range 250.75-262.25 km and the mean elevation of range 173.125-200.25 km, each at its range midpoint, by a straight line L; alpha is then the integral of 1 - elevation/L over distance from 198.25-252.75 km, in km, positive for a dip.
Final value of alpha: -4.9 km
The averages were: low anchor 14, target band 13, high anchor 10.2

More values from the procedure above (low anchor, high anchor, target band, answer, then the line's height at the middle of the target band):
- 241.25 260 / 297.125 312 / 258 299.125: 2.9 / 11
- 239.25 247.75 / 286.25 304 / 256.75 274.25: -0.5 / 10.8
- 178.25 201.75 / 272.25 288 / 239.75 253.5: 0.5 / 10.6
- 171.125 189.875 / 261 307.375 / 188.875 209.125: -1.7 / 13.3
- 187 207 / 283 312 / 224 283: 7.3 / 12.4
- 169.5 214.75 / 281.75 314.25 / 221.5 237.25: -0.5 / 13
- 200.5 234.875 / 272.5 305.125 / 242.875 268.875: 3.2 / 12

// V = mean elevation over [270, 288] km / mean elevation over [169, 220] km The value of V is 0.6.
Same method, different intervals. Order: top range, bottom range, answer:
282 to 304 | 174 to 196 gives 0.75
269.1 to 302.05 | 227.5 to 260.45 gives 0.91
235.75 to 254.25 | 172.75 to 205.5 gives 0.74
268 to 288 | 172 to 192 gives 0.66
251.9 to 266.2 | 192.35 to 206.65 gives 0.73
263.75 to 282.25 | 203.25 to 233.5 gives 0.71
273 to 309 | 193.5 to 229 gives 0.72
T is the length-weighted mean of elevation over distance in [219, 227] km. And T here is 14.4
